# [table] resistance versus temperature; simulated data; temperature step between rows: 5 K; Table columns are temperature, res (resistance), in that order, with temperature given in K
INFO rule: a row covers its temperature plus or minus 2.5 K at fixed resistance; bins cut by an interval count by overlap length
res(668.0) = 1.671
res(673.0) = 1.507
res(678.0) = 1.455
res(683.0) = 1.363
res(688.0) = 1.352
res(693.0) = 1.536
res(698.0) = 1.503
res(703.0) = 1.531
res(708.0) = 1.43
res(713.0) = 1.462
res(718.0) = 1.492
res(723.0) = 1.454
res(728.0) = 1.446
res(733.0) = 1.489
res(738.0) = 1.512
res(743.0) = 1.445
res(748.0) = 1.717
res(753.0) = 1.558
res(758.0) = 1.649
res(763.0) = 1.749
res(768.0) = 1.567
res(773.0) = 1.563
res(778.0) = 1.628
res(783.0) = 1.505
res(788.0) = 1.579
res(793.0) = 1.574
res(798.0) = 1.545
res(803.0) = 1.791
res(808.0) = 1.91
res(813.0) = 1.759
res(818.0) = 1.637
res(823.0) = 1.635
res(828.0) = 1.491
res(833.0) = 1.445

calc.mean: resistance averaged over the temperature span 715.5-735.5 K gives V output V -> 1.47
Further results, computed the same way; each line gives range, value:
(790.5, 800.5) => 1.56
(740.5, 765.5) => 1.62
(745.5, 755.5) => 1.64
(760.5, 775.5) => 1.63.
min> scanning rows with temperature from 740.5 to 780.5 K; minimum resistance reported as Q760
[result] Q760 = 1.445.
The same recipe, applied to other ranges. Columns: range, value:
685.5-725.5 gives 1.352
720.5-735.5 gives 1.446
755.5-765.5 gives 1.649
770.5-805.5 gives 1.505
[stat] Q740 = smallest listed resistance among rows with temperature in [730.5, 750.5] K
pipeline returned 1.445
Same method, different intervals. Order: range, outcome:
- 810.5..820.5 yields 1.637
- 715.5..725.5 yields 1.454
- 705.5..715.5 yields 1.43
